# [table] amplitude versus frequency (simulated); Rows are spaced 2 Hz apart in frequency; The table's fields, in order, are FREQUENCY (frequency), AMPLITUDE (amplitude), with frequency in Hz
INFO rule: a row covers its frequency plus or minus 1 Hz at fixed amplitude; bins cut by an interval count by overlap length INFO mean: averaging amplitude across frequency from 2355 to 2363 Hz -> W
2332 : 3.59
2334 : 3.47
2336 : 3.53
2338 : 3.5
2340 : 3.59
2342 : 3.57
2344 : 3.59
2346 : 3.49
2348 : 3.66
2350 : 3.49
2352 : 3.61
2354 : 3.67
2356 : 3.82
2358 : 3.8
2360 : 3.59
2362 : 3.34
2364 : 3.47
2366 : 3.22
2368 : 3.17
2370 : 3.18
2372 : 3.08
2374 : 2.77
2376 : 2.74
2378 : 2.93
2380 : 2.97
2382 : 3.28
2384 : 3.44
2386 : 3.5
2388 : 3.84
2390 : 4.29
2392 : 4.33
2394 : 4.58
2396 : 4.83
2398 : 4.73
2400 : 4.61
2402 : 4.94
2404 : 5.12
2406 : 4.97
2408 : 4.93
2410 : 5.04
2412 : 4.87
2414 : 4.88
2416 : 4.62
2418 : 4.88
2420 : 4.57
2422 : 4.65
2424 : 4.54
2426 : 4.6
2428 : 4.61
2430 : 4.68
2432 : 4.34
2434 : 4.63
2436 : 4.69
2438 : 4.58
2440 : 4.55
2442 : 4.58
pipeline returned 3.64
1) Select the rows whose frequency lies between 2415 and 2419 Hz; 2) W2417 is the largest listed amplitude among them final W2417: 4.88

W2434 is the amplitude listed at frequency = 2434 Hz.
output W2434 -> 4.63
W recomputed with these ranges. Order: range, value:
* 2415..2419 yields 4.75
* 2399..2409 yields 4.91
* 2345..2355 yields 3.58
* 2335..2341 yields 3.54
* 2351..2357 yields 3.7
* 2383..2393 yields 3.88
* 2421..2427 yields 4.6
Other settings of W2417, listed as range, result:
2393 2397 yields 4.83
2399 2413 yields 5.12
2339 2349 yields 3.66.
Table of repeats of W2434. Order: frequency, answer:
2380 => 2.97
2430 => 4.68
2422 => 4.65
